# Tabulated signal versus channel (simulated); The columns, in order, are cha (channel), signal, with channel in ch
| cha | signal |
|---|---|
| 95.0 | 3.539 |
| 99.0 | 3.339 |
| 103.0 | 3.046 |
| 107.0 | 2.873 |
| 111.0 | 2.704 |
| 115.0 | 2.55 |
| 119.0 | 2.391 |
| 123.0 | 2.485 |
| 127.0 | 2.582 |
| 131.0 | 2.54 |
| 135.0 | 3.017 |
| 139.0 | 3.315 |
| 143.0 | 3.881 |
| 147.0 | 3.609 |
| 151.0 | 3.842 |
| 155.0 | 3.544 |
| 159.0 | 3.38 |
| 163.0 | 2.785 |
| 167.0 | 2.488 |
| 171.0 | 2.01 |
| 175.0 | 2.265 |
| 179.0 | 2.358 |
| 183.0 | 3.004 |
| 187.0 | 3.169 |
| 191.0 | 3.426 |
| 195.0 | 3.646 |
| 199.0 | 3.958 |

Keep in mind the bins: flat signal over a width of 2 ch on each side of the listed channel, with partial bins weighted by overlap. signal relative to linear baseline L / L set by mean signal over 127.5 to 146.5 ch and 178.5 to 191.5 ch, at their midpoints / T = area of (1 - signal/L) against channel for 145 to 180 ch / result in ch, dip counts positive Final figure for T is 1.79 ch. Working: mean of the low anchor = 3.17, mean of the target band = 2.94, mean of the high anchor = 3.01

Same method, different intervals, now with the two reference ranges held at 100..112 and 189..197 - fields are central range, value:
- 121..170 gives 1.60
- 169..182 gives 4.36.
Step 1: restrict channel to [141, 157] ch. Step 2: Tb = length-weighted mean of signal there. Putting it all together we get 3.72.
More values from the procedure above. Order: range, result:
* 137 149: 3.6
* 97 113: 2.99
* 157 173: 2.67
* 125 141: 2.86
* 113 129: 2.5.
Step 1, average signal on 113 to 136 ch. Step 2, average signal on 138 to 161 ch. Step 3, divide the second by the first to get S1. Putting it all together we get 1.4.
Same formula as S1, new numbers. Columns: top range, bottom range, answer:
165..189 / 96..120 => 0.89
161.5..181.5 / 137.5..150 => 0.66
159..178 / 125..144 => 0.82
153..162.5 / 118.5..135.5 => 1.30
